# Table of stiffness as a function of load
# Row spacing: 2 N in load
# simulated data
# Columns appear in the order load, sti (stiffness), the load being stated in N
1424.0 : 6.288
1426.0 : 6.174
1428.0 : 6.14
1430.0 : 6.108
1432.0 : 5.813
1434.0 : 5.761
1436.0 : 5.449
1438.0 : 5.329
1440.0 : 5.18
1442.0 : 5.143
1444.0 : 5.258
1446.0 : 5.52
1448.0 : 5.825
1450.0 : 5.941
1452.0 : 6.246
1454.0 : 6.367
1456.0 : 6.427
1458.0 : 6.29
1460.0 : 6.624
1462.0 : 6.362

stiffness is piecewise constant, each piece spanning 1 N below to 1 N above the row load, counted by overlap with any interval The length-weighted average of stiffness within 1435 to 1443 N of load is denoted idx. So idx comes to 5.28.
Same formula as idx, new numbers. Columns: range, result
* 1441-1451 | 5.54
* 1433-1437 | 5.61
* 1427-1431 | 6.12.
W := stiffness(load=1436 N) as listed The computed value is 5.449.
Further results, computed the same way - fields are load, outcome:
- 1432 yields 5.813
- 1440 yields 5.18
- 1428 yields 6.14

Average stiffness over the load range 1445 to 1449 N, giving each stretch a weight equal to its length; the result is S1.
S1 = 5.67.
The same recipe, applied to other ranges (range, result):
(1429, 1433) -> 5.96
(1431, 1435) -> 5.79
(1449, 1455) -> 6.18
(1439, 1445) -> 5.19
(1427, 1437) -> 5.85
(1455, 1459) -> 6.36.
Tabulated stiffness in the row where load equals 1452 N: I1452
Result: 6.246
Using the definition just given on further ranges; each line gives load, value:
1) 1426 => 6.174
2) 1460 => 6.624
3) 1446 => 5.52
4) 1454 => 6.367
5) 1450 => 5.941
